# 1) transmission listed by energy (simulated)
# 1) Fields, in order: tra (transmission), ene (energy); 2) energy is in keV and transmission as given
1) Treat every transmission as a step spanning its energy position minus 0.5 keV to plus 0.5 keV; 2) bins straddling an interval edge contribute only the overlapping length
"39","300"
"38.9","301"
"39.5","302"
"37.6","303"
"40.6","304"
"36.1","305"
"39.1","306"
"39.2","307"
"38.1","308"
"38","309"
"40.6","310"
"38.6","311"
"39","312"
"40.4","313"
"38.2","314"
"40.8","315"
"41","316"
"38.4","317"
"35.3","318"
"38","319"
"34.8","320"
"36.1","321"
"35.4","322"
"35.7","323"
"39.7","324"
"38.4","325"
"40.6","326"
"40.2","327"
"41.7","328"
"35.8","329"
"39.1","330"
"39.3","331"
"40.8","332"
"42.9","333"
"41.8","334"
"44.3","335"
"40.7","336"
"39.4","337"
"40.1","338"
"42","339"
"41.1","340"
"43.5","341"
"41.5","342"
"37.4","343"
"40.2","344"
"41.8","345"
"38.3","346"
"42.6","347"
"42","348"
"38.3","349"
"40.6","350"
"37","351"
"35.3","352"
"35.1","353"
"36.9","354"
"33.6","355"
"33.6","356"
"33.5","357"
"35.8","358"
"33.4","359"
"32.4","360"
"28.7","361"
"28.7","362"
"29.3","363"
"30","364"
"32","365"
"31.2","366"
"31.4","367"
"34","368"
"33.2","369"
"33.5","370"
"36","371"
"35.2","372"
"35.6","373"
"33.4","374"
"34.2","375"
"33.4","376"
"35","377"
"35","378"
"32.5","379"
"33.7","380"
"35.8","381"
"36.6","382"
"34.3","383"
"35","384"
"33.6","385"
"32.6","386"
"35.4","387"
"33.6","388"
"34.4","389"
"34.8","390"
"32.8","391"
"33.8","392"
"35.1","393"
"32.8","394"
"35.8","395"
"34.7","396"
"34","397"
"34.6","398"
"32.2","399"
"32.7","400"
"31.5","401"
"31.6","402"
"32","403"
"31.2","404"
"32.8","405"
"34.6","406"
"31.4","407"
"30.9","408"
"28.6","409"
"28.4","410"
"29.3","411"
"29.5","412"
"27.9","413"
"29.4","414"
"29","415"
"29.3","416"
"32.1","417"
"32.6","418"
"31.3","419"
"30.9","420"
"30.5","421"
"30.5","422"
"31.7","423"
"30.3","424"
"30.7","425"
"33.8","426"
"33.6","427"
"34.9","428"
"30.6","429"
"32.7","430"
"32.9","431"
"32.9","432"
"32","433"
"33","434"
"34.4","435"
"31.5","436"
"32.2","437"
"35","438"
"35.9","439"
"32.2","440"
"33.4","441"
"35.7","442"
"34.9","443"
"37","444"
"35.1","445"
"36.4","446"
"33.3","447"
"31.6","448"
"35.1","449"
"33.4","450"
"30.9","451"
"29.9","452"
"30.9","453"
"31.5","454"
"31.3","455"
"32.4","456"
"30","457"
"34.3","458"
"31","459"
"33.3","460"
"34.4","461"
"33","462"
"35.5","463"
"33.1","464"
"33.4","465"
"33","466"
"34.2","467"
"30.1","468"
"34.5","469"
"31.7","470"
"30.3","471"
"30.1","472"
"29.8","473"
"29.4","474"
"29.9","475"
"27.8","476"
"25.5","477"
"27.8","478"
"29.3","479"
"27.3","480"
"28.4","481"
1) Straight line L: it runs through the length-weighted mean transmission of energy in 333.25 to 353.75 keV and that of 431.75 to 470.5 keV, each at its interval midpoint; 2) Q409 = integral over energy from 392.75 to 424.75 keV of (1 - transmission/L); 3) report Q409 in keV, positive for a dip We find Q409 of 3.9 keV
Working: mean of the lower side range 40.1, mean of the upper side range 33.2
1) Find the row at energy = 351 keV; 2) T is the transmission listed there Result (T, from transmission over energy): 37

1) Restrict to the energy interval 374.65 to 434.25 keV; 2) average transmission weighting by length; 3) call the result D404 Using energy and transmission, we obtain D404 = 32.5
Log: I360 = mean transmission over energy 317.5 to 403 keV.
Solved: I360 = 36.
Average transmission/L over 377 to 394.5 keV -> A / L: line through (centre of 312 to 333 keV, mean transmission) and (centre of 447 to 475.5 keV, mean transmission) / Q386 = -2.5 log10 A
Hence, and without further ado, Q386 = 0.04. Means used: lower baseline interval 38.6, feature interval 34.2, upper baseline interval 32.1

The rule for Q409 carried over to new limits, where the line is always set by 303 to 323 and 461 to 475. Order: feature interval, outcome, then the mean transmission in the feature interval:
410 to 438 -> 1.98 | 31.5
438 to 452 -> -0.44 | 34.1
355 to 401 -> 2.76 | 33.5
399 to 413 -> 1.44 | 31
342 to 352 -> -0.75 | 39.7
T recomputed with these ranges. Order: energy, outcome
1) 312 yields 39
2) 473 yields 29.8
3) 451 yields 30.9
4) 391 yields 32.8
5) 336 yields 40.7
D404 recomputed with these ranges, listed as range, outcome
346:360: 36.6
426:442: 33.2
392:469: 32.5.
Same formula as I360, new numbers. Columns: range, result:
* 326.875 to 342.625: 40.9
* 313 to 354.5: 39.3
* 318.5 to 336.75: 39.2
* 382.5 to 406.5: 33.6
